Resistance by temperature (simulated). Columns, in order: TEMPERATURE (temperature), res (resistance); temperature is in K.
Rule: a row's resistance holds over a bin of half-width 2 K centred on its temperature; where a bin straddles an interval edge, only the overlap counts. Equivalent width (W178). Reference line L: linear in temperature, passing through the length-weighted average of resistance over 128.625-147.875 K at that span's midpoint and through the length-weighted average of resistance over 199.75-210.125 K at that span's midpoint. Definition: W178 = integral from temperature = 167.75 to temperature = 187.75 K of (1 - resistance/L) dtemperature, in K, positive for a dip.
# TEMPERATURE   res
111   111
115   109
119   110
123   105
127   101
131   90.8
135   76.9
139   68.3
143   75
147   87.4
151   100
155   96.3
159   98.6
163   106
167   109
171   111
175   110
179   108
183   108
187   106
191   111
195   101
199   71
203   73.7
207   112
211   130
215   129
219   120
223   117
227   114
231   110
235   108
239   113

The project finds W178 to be -4.65 K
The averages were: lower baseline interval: 79.6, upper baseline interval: 94.2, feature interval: 109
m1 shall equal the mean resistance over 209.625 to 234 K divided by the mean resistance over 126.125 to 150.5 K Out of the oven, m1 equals 1.43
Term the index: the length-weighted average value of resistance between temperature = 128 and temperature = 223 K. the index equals 100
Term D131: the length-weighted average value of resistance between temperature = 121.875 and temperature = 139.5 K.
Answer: 89.3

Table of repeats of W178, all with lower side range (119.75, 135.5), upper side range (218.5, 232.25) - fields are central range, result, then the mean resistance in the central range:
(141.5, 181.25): 0.9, 100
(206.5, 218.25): -1.3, 125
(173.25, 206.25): 2.7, 99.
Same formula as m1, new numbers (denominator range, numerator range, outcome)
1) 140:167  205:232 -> 1.27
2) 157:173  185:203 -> 0.89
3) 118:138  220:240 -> 1.19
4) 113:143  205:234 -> 1.27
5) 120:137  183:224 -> 1.13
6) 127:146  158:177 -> 1.33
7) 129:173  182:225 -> 1.16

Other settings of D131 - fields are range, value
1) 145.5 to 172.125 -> 101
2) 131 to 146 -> 76.7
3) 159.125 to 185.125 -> 108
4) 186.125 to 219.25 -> 105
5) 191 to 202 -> 89.4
